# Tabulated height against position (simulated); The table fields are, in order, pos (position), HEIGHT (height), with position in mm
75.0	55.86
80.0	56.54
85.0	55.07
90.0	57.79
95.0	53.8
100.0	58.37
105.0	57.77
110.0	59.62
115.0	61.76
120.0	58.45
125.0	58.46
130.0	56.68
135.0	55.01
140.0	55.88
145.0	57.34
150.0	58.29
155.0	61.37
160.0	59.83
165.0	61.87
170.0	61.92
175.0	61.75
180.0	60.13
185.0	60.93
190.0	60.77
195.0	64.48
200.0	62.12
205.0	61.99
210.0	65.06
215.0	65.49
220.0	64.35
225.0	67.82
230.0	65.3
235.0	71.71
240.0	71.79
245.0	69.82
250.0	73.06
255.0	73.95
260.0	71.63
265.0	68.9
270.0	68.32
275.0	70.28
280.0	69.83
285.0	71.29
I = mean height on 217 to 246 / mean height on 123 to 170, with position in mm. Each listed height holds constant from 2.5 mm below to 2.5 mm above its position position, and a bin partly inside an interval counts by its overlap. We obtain 1.17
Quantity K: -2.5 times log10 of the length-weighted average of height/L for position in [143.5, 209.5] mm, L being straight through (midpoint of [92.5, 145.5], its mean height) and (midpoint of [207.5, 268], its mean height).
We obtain 0.03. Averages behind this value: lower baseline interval 57.6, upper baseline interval 69.1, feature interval 61.2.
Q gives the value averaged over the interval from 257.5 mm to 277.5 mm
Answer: 69.8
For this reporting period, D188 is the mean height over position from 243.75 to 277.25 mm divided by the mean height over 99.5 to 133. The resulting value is 1.21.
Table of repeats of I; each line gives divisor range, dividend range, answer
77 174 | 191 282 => 1.17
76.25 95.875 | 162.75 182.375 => 1.10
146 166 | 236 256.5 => 1.20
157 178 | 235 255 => 1.17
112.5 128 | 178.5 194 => 1.03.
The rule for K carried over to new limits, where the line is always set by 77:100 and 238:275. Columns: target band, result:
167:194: 0.051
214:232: 0.036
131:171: 0.053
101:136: 0.006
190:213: 0.049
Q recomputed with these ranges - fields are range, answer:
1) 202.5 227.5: 64.9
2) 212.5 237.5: 66.9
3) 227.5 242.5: 69.6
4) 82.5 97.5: 55.6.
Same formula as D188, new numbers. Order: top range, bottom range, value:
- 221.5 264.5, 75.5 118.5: 1.22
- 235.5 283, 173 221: 1.13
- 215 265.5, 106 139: 1.20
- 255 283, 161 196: 1.14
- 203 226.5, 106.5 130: 1.10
